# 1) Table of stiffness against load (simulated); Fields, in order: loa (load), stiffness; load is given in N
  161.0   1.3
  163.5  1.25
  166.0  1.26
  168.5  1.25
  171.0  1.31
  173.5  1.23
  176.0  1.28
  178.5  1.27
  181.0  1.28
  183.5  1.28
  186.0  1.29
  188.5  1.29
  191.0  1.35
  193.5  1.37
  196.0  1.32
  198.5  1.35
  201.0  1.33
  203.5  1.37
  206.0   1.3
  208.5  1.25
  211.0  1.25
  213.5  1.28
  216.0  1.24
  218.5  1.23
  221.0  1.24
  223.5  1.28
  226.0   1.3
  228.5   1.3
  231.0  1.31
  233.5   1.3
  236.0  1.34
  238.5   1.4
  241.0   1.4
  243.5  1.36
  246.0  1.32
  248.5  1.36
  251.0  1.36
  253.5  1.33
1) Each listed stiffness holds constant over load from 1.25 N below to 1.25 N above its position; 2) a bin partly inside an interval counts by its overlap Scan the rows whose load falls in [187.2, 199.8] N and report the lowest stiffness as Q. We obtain 1.29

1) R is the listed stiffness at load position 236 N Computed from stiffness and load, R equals 1.34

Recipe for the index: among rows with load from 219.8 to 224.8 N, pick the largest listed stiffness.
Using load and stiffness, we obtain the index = 1.28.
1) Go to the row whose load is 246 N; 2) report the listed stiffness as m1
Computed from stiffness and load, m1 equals 1.32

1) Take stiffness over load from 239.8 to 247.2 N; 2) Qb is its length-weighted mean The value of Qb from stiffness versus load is 1.36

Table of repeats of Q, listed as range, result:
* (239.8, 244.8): 1.36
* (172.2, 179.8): 1.23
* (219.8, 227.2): 1.24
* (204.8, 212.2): 1.25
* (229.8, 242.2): 1.3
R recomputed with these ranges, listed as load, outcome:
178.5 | 1.27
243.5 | 1.36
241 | 1.4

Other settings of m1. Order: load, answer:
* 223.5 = 1.28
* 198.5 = 1.35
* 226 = 1.3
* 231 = 1.31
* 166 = 1.26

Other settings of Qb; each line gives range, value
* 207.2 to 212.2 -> 1.25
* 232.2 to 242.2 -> 1.36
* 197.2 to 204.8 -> 1.35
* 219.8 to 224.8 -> 1.26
